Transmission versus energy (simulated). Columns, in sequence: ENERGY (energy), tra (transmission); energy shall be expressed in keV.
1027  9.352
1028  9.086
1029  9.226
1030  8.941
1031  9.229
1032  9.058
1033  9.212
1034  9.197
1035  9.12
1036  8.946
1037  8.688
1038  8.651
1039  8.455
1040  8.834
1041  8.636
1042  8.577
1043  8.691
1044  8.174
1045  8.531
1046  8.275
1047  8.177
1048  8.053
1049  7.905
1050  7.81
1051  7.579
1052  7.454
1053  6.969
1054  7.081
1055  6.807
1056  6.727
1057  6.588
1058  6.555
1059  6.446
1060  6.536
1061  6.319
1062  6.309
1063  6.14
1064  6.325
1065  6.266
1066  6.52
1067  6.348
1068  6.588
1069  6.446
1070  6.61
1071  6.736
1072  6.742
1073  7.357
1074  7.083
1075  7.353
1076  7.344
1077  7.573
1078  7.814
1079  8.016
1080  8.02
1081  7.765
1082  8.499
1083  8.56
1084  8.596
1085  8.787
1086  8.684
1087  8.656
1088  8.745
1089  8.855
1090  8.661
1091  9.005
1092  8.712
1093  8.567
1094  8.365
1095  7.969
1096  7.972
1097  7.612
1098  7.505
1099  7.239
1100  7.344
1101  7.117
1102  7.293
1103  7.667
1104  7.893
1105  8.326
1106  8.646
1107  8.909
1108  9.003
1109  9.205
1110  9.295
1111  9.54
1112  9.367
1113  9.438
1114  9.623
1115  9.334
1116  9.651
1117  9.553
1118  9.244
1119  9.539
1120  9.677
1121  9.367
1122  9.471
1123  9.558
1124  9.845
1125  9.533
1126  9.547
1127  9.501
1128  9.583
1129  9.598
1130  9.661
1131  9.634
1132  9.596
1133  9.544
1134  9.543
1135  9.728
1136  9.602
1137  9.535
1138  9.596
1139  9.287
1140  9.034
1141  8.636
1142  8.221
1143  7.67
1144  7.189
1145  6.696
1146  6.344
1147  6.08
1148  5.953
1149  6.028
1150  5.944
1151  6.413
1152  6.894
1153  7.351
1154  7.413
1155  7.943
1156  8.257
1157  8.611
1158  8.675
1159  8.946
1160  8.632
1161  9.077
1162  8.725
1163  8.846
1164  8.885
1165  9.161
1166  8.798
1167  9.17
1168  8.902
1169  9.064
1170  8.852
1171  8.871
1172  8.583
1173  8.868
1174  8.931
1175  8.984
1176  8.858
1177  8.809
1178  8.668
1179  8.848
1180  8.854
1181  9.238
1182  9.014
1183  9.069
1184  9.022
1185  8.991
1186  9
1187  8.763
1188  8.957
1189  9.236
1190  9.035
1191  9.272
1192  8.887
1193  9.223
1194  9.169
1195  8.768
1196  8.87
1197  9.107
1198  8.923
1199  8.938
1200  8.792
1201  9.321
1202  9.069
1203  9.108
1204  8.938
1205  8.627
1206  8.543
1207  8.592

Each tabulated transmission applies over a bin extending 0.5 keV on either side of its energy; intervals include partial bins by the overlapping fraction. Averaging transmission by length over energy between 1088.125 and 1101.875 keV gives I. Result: 8.07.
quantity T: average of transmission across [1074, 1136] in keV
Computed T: 8.75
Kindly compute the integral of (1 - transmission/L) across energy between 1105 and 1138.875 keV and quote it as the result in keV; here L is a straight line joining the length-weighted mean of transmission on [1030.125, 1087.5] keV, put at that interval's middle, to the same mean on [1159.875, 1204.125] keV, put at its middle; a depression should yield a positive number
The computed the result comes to -4.48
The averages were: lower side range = 7.7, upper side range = 8.96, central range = 9.45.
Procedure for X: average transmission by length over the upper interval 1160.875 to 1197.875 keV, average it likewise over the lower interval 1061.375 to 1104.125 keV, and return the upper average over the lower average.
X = 1.18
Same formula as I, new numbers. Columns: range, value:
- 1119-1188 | 8.67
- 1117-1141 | 9.51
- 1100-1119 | 8.82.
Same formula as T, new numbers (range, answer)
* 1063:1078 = 6.82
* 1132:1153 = 7.92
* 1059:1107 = 7.61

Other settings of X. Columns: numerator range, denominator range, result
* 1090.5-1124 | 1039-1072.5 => 1.21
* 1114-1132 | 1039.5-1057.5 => 1.22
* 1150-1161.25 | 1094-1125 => 0.90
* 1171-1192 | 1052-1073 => 1.36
